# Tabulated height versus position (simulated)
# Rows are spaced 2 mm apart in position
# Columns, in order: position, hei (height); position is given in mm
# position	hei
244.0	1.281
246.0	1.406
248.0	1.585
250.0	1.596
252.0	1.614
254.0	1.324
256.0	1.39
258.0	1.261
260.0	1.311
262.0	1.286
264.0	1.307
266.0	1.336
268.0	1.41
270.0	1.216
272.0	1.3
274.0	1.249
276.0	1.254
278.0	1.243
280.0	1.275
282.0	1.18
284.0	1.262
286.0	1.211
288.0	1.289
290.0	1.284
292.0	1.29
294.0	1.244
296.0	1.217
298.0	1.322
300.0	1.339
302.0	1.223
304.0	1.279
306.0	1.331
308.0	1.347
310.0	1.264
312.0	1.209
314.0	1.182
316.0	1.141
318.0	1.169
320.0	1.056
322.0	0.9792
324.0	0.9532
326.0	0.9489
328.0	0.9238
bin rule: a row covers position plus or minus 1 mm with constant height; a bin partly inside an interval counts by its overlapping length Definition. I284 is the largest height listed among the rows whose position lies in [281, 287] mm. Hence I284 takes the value 1.262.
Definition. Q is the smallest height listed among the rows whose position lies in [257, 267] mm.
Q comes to 1.261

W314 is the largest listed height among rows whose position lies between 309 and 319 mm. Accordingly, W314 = 1.264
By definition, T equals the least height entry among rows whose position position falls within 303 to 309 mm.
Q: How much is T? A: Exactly 1.279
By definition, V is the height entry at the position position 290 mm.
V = 1.284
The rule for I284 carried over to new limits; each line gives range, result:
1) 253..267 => 1.39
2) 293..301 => 1.339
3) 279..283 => 1.275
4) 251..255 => 1.614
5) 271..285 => 1.3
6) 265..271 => 1.41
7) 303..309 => 1.347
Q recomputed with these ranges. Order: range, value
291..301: 1.217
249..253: 1.596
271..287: 1.18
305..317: 1.141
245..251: 1.406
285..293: 1.211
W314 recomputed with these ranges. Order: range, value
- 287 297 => 1.29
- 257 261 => 1.311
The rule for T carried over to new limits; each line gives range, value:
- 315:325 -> 0.9532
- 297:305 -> 1.223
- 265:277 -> 1.216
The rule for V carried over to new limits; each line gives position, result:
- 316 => 1.141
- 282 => 1.18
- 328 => 0.9238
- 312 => 1.209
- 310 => 1.264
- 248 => 1.585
